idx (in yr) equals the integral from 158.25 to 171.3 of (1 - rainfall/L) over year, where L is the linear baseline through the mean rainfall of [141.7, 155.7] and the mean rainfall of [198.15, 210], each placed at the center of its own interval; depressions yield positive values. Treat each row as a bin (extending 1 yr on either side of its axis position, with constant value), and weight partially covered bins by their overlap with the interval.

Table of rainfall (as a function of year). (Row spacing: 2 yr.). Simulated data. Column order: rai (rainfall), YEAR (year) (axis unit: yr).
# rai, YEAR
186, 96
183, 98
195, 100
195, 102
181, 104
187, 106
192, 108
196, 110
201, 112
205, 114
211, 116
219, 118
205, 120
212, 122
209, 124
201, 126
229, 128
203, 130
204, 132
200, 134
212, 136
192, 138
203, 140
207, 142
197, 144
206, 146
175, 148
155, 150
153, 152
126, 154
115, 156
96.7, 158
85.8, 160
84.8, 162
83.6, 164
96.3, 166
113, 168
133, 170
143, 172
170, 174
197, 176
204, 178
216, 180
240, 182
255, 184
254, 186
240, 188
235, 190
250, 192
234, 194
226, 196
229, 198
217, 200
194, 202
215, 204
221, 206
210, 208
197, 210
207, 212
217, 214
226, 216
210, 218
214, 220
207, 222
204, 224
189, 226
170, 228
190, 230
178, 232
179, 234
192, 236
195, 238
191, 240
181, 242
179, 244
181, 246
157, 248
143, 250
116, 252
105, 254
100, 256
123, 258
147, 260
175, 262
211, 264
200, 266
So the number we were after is 5.9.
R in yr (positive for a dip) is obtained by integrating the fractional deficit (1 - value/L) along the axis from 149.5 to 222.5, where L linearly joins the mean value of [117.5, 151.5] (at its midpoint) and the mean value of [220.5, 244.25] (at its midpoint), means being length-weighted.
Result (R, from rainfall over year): 3.1 yr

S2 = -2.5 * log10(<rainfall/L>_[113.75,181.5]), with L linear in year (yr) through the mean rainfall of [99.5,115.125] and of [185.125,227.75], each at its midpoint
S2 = 0.18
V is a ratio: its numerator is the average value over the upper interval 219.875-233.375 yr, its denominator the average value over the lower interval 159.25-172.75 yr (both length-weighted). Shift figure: 1.8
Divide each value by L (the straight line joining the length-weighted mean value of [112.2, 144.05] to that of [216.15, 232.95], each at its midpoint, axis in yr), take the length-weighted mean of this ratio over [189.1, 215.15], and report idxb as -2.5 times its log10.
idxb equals -0.104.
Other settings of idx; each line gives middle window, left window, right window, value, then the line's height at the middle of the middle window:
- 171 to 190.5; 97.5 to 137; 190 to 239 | -0.86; 206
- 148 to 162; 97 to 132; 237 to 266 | 4.89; 189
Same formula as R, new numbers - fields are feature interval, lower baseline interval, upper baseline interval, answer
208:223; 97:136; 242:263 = -4.8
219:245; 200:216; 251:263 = -3.2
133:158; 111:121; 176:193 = 5.0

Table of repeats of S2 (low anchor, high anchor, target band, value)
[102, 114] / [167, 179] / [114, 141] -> -0.14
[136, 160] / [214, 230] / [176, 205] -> -0.22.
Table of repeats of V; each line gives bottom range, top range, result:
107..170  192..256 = 1.11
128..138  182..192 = 1.19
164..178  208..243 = 1.39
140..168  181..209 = 1.66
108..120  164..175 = 0.62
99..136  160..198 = 0.92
